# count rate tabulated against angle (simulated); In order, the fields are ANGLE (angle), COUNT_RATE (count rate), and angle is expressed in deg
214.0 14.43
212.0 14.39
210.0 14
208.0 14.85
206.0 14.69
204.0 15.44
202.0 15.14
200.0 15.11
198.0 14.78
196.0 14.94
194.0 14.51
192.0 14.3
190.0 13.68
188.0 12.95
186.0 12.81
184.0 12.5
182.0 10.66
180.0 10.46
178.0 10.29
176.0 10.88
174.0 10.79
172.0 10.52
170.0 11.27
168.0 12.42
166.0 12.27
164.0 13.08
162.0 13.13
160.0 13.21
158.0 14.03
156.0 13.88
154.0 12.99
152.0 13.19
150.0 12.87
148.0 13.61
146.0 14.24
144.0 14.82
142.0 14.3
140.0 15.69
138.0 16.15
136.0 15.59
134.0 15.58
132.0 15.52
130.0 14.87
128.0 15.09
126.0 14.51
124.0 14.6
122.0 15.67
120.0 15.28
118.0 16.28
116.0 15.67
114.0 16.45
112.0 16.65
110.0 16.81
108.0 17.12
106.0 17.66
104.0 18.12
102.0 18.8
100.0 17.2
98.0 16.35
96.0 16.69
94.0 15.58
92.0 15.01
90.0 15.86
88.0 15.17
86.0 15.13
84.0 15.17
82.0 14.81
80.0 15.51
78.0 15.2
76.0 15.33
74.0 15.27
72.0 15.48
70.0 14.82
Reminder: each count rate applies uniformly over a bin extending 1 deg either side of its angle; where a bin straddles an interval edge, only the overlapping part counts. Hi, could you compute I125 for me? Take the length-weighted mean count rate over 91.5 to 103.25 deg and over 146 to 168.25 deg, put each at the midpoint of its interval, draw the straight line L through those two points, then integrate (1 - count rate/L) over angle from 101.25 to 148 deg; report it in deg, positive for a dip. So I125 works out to -2.2 deg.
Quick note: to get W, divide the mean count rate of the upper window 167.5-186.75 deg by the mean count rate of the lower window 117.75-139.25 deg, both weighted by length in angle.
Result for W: 0.7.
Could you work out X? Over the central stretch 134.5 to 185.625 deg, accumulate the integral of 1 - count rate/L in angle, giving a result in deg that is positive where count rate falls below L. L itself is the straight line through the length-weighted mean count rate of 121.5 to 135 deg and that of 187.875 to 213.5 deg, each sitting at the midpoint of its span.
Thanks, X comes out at 6.7 deg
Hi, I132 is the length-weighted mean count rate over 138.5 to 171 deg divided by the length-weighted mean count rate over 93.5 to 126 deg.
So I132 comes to 0.8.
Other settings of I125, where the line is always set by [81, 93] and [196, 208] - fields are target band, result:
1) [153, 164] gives 1.2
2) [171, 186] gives 4.0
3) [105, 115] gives -1.2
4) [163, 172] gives 1.8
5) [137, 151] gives 0.5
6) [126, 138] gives -0.2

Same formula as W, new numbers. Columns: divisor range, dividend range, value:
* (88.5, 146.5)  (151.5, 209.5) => 0.82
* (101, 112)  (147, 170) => 0.74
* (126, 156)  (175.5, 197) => 0.86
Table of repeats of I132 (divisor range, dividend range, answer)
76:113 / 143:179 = 0.78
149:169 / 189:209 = 1.12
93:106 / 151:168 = 0.77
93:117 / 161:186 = 0.68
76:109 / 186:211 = 0.89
